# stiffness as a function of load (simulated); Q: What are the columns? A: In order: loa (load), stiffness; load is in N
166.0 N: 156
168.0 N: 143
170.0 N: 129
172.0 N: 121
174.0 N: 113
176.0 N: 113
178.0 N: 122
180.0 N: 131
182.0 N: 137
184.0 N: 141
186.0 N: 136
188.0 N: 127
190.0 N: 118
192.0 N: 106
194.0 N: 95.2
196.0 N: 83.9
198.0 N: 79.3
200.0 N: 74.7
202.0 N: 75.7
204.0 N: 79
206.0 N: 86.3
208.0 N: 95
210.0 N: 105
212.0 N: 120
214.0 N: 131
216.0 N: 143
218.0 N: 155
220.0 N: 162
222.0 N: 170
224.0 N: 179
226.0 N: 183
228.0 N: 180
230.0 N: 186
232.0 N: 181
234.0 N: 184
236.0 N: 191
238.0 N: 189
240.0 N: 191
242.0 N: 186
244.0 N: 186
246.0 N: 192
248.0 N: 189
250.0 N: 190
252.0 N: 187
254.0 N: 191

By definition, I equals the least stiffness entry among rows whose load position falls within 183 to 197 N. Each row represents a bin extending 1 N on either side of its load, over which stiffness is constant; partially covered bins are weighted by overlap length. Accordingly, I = 83.9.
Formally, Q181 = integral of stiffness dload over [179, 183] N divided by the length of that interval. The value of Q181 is 134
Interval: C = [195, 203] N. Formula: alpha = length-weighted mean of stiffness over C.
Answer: 78.4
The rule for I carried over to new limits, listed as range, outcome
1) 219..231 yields 162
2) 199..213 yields 74.7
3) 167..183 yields 113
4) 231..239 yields 181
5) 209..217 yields 105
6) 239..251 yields 186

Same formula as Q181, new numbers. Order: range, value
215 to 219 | 149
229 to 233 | 184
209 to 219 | 131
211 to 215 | 126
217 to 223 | 162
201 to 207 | 80.3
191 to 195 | 101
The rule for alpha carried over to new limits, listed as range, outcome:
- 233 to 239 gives 188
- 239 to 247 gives 189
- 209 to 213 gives 112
